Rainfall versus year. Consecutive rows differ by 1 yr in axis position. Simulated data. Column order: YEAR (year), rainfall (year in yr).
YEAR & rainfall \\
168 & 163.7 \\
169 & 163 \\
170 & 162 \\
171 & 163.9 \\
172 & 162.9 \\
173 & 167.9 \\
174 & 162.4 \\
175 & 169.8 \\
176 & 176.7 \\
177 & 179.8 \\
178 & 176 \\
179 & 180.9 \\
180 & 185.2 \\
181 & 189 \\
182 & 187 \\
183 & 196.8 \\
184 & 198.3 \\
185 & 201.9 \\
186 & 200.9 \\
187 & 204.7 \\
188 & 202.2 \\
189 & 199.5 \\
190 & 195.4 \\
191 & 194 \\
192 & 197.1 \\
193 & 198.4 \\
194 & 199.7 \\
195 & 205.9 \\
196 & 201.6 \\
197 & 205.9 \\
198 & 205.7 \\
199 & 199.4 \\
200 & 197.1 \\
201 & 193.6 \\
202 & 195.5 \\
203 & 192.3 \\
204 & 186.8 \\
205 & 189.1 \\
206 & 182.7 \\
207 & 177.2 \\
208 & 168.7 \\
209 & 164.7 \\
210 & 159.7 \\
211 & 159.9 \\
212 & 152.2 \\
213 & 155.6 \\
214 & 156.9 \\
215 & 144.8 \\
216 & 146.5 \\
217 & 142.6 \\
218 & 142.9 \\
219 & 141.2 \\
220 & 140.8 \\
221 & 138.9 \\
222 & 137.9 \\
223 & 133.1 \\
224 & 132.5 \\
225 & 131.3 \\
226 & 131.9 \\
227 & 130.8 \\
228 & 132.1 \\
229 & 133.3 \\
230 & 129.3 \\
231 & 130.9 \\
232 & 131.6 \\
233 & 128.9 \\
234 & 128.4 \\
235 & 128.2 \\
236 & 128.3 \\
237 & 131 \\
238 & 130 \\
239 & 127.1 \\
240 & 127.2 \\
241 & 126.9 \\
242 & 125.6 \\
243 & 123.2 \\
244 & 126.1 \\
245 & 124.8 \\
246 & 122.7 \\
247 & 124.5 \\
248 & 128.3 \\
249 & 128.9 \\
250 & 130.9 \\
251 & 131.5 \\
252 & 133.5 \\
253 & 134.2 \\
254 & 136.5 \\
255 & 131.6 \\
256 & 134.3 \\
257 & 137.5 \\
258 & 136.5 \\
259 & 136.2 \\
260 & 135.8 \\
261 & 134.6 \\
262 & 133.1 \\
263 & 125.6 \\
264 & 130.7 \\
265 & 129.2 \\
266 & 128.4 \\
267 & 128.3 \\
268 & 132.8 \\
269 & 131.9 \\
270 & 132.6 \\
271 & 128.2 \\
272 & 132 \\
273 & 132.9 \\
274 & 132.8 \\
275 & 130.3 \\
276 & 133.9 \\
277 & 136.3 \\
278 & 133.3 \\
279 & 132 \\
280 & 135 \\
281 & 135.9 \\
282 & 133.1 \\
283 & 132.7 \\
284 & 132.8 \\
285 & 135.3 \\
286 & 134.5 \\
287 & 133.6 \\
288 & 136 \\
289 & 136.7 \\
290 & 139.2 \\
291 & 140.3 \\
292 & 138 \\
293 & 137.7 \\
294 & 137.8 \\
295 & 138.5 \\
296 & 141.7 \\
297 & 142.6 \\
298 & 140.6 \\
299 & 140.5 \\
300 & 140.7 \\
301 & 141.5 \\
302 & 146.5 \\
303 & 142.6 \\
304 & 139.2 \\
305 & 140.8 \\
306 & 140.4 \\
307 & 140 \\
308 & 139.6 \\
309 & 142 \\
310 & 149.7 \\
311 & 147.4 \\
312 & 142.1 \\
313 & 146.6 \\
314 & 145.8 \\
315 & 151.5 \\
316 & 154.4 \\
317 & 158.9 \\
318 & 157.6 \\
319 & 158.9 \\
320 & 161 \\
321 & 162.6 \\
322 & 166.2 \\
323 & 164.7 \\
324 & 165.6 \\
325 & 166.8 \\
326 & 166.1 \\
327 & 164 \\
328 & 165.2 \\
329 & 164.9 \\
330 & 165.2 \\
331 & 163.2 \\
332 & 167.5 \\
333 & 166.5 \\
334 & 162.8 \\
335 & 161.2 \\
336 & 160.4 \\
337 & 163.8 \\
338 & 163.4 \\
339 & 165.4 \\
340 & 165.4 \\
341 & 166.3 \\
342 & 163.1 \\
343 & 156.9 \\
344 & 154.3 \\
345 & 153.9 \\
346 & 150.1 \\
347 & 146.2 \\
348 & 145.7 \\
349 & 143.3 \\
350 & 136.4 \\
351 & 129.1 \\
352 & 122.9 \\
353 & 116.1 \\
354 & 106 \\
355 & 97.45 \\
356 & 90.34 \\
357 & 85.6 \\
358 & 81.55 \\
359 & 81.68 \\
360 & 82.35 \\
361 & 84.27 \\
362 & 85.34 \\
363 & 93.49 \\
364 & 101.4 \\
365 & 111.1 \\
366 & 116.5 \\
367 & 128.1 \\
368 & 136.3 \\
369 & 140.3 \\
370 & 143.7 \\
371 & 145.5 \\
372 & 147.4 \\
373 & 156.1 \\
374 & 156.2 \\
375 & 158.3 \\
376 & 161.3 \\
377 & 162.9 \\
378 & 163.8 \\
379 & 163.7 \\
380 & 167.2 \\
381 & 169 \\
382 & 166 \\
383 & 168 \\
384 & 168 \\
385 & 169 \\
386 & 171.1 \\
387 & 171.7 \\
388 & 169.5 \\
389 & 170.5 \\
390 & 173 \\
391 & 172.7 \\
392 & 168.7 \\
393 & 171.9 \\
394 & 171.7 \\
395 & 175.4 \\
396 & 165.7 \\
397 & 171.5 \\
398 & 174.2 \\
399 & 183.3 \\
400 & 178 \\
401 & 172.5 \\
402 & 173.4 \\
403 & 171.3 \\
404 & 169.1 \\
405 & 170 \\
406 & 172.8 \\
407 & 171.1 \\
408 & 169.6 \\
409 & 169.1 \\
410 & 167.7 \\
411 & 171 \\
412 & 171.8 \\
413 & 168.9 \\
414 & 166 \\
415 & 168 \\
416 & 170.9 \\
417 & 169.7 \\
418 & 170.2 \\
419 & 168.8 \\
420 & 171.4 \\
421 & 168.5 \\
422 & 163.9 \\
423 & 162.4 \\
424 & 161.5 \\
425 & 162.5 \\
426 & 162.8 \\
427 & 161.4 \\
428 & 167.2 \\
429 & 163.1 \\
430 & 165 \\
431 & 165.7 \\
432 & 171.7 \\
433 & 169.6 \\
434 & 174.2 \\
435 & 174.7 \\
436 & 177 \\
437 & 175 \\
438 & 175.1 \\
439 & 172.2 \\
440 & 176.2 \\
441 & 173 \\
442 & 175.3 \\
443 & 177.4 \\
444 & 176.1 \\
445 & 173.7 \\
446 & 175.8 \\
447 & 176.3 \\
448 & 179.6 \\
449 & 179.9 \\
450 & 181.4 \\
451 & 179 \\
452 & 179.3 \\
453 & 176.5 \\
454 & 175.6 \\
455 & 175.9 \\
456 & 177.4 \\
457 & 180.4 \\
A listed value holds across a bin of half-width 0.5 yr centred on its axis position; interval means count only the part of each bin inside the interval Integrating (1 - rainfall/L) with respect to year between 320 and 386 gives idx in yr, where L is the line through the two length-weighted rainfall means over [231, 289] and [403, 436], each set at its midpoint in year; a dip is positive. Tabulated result 3.5 yr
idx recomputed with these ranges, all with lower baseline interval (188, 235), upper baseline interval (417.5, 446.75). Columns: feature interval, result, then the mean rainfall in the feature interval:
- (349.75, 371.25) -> 7.6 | 109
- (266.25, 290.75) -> 4.8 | 133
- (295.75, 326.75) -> 3.1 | 150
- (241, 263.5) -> 4.7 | 131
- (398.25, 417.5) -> -0.2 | 171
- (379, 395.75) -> -0.1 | 170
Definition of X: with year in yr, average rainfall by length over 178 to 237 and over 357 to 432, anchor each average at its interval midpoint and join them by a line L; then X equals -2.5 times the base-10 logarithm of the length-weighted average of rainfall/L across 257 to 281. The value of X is 0.23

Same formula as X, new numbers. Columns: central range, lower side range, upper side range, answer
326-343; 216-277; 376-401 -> -0.06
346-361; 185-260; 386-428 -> 0.42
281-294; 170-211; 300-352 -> 0.20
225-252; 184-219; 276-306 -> 0.26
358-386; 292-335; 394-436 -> 0.18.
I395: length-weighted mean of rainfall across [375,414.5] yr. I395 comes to 170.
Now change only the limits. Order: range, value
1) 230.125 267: 130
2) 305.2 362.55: 144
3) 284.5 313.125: 140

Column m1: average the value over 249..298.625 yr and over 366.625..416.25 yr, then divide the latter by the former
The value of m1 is 1.2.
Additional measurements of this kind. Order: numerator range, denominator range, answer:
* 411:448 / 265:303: 1.26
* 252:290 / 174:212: 0.71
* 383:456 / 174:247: 1.06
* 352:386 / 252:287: 0.98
